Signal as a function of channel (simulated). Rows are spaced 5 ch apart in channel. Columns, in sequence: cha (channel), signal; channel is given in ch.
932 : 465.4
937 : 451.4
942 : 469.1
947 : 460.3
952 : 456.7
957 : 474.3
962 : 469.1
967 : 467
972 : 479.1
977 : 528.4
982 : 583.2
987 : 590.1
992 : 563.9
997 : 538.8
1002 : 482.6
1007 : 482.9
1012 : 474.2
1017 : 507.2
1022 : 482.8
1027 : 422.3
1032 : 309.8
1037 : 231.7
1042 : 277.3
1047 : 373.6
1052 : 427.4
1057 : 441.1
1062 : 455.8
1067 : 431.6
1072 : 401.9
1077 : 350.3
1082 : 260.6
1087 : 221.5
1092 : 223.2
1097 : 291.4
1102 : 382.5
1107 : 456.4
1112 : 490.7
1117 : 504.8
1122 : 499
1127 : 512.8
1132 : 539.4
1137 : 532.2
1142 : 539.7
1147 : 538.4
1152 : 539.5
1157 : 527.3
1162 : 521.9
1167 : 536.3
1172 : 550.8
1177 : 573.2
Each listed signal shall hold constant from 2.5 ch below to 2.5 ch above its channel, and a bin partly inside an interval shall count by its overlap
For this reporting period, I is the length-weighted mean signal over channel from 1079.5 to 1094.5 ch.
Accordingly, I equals 235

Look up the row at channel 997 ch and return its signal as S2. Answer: 538.8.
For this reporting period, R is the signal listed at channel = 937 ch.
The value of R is 451.4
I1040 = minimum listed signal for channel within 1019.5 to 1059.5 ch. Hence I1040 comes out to 231.7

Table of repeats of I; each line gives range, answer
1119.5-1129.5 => 506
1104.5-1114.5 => 474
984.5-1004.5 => 544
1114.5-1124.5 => 502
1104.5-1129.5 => 493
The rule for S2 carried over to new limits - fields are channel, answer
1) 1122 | 499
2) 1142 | 539.7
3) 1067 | 431.6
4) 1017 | 507.2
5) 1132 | 539.4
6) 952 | 456.7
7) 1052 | 427.4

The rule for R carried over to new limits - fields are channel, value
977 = 528.4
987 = 590.1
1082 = 260.6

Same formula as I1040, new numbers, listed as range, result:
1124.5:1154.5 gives 512.8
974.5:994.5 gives 528.4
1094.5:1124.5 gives 291.4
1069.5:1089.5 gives 221.5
